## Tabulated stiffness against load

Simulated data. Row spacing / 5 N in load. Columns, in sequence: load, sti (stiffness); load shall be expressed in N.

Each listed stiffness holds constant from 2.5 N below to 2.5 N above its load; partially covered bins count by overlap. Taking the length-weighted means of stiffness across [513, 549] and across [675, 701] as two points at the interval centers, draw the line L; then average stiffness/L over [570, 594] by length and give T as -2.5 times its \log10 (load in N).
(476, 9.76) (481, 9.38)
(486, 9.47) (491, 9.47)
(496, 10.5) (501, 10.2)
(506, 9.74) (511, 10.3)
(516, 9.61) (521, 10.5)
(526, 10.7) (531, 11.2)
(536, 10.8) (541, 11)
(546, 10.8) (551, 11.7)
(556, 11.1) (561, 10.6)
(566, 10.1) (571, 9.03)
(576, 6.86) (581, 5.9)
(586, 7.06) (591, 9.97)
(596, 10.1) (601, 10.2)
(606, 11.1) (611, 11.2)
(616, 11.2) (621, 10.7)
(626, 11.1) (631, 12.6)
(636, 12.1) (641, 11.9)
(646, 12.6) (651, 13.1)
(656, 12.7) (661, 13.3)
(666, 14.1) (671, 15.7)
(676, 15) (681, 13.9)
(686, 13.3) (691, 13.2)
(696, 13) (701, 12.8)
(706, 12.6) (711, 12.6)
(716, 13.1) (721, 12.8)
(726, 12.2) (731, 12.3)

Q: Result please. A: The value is 0.44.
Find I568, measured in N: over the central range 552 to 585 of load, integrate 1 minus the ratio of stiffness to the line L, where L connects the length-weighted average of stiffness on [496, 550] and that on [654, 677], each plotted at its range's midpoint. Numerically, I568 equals 7.5 N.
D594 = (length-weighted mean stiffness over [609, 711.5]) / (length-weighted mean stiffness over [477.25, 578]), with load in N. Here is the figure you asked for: 1.3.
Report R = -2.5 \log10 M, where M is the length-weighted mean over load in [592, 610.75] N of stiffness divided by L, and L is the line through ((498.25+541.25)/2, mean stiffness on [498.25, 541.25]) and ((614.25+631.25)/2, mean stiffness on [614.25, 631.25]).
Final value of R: 0.06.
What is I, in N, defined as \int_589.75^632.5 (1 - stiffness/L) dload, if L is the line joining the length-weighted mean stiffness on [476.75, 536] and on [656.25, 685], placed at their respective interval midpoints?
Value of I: 6.2 N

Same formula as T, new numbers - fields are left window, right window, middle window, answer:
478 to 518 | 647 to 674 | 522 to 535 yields -0.03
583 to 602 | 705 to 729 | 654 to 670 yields -0.22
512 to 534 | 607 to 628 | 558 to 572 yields 0.07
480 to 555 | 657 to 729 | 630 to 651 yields 0.01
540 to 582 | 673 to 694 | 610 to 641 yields 0.04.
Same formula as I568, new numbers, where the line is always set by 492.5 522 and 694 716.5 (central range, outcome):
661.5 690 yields -4.31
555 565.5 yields 0.14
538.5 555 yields -0.81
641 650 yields -0.38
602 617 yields 0.55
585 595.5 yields 2.07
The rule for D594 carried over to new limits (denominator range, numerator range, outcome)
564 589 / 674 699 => 1.75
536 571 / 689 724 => 1.20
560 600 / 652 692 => 1.60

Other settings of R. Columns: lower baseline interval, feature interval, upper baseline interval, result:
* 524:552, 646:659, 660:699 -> 0.043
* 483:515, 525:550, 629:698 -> -0.024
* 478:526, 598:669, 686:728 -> -0.018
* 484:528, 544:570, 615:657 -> 0.006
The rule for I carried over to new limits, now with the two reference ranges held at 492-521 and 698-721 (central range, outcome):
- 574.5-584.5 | 4.21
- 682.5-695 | -0.77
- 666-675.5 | -2.22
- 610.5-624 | 0.63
